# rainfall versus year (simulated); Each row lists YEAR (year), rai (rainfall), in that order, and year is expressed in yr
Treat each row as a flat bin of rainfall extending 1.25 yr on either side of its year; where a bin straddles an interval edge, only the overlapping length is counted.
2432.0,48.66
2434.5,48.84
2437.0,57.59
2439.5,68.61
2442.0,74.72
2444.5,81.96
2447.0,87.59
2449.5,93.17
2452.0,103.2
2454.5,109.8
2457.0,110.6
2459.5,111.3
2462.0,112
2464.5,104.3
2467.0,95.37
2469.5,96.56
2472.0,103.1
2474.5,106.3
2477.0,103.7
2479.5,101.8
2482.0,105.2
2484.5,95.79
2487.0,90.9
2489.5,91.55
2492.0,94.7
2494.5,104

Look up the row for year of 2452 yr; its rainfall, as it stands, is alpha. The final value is 103.2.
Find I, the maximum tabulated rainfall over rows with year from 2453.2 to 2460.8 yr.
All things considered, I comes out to 111.3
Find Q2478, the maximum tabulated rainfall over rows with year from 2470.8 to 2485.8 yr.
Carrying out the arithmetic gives 106.3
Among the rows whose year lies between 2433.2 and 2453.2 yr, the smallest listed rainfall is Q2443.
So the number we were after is 48.84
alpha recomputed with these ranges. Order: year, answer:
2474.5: 106.3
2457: 110.6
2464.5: 104.3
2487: 90.9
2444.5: 81.96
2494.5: 104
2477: 103.7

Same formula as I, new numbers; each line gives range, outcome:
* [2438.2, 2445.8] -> 81.96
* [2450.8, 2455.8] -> 109.8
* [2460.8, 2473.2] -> 112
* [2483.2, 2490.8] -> 95.79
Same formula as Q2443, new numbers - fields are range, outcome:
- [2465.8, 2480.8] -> 95.37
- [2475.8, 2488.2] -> 90.9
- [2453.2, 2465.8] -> 104.3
